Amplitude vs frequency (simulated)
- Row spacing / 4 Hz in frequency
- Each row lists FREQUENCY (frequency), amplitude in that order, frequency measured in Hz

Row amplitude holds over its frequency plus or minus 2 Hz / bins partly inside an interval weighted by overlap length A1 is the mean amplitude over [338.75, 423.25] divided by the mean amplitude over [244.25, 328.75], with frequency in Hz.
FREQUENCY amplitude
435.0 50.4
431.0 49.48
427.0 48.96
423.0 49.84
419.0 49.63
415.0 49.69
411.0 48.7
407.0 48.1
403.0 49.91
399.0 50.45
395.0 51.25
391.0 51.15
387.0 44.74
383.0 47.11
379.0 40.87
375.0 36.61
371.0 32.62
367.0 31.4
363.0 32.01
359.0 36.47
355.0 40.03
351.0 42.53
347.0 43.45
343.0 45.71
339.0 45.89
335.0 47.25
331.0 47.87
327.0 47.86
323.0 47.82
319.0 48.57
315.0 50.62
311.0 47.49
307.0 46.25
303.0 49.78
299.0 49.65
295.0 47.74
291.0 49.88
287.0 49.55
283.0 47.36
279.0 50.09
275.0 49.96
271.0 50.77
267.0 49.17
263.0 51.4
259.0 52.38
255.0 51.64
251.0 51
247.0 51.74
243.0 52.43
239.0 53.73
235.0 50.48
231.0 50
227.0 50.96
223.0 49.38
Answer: 0.88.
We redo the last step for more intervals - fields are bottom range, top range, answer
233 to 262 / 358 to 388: 0.72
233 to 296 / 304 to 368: 0.87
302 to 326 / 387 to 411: 1.03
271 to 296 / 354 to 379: 0.71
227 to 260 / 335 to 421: 0.85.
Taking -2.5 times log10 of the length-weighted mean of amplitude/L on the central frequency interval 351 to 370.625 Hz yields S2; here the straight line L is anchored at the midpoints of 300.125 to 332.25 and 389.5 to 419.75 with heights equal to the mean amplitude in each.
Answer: 0.35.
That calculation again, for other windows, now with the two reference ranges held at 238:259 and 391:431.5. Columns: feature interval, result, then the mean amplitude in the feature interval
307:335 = 0.06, 48.1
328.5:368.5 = 0.22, 41.5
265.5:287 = 0.05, 49.5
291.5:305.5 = 0.05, 49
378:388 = 0.13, 44.5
